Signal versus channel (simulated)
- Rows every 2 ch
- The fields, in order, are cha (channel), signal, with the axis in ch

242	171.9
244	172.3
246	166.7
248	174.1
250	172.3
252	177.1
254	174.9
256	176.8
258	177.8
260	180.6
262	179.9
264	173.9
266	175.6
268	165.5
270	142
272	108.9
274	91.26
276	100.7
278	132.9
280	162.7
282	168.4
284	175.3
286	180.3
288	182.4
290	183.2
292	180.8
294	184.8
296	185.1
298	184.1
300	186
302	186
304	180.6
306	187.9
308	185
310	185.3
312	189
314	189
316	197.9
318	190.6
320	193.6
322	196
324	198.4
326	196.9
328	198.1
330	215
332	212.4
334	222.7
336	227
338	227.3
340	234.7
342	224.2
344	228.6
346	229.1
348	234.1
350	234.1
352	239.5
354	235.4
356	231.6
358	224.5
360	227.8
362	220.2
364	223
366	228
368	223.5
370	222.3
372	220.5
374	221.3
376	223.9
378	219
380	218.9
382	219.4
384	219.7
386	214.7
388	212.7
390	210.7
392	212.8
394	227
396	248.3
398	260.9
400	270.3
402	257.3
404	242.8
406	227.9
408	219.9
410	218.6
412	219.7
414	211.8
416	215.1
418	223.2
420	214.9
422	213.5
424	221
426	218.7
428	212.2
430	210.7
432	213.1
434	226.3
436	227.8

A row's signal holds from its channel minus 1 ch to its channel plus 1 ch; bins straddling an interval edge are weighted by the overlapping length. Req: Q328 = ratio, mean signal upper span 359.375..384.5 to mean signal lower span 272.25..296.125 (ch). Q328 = 1.40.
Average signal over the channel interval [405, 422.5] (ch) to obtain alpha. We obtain 218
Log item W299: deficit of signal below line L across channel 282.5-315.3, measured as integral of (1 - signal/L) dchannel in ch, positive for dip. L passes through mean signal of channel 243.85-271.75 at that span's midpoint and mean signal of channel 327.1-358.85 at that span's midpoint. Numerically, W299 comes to 2.21 ch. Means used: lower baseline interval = 170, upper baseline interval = 226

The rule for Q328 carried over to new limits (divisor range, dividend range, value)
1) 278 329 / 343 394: 1.21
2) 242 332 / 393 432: 1.30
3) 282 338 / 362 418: 1.17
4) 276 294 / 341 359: 1.38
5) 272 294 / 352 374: 1.46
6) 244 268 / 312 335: 1.15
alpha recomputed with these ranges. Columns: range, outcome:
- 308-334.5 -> 198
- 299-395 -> 213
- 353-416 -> 227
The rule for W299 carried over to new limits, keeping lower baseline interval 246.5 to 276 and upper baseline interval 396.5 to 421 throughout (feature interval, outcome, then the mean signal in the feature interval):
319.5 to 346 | -2.6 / 214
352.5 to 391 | -1.5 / 222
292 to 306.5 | -0.5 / 185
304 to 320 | -0.3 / 189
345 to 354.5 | -1.4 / 234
